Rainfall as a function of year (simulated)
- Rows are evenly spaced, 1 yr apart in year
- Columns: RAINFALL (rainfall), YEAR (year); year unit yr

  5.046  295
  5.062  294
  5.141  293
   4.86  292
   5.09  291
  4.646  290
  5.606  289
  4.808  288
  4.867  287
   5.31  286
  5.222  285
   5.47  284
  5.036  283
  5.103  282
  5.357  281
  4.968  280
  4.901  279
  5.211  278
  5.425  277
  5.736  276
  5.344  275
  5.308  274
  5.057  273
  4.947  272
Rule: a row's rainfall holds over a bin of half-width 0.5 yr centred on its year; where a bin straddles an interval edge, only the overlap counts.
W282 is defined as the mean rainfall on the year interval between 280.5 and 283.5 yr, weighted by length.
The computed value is 5.17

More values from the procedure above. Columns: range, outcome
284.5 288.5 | 5.05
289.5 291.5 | 4.87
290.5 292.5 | 4.97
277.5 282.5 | 5.11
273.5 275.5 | 5.33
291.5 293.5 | 5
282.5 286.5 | 5.26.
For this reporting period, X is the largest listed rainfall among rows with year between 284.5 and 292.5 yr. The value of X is 5.606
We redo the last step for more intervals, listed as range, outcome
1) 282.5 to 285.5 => 5.47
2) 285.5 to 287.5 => 5.31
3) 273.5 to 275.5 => 5.344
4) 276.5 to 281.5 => 5.425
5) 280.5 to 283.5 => 5.357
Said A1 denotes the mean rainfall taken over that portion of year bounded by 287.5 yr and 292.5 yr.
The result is 5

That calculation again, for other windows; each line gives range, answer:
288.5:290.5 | 5.13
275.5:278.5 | 5.46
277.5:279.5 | 5.06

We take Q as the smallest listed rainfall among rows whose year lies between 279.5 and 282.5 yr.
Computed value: 4.968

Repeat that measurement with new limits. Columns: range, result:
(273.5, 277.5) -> 5.308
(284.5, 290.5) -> 4.646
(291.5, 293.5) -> 4.86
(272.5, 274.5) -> 5.057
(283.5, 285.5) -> 5.222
